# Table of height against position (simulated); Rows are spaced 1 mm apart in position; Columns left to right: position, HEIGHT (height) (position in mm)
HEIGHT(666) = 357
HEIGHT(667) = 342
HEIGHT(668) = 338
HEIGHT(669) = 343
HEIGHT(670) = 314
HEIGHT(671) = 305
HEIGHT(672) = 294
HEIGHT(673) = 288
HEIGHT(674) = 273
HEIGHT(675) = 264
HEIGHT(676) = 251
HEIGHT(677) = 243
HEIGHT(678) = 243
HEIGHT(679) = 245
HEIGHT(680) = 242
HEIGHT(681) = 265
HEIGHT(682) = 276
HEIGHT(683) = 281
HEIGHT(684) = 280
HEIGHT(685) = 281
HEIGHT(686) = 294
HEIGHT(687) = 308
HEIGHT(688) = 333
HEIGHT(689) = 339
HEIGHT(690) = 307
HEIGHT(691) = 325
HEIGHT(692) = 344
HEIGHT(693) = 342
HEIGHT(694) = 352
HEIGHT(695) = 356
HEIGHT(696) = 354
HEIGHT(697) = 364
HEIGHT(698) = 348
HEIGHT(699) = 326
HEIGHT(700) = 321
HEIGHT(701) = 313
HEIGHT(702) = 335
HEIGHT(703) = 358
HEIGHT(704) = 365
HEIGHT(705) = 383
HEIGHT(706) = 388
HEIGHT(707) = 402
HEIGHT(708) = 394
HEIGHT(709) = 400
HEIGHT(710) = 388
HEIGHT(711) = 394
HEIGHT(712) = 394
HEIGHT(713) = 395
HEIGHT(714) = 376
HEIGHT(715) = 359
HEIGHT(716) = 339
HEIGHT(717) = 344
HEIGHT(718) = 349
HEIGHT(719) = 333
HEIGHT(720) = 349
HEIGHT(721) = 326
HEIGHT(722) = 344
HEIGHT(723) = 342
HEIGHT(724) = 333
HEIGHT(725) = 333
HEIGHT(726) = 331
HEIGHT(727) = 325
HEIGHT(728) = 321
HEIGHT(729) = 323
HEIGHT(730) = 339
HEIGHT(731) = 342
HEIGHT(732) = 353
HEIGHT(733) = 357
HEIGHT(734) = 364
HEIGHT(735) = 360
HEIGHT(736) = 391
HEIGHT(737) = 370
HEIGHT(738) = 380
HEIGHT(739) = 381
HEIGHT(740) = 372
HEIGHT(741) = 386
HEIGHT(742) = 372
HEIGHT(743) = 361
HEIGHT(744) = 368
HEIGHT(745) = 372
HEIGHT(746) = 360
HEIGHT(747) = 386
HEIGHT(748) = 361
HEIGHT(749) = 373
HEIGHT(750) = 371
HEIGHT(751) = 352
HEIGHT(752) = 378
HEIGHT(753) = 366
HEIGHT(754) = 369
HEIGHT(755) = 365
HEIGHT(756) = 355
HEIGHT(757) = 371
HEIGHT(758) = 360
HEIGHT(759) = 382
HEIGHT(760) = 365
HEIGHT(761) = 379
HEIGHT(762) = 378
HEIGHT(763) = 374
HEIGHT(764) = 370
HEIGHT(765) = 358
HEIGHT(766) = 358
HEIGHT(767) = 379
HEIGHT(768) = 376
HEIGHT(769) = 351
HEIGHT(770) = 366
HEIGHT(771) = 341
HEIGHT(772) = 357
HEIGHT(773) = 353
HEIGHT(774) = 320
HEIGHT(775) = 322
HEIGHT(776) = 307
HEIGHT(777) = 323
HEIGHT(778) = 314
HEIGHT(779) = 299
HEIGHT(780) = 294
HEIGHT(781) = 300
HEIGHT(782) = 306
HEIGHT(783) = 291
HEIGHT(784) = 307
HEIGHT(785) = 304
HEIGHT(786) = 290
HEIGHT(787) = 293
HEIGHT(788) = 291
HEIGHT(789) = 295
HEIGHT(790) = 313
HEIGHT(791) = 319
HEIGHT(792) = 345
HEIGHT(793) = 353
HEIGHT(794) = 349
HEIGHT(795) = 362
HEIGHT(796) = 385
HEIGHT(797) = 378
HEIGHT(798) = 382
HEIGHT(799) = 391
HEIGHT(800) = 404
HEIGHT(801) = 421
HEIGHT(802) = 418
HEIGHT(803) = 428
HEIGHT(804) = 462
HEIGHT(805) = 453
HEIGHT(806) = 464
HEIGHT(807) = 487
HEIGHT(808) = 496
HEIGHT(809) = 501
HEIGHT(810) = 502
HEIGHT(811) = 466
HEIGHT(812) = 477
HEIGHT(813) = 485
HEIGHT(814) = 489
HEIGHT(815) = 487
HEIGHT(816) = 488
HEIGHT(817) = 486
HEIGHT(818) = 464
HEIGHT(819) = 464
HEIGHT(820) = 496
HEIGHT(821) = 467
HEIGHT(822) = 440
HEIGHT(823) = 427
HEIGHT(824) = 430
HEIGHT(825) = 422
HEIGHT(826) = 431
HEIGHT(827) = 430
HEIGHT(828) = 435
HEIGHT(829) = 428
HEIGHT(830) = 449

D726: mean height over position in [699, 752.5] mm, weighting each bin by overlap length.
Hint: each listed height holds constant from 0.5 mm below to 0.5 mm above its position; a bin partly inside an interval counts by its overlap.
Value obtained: 360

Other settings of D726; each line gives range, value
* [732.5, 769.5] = 369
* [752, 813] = 369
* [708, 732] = 352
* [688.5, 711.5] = 356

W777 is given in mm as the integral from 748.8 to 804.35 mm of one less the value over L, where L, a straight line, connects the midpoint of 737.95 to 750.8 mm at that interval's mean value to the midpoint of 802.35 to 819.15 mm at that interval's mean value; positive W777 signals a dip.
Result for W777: 9.1 mm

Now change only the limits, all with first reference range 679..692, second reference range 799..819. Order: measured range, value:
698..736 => -1.97 mm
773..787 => 3.88 mm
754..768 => 1.04 mm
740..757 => 0.57 mm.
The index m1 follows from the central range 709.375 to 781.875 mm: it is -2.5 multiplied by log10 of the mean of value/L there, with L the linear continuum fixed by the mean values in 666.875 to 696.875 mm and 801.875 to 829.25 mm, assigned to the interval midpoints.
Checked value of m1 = 0.06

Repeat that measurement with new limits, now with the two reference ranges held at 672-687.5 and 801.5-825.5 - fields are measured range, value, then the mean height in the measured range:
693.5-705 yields -0.16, 346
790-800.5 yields 0.21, 364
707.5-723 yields -0.14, 365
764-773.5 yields 0.11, 360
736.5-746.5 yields -0.03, 372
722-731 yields 0.02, 332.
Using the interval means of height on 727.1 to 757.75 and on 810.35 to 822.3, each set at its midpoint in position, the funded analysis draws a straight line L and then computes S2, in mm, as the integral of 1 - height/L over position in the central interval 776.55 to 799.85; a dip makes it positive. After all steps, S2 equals 5.8 mm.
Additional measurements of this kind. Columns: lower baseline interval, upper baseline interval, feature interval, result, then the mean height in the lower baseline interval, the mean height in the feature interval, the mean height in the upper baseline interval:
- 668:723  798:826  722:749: 1.16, 329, 357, 458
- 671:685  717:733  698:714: -3.15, 267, 370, 337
